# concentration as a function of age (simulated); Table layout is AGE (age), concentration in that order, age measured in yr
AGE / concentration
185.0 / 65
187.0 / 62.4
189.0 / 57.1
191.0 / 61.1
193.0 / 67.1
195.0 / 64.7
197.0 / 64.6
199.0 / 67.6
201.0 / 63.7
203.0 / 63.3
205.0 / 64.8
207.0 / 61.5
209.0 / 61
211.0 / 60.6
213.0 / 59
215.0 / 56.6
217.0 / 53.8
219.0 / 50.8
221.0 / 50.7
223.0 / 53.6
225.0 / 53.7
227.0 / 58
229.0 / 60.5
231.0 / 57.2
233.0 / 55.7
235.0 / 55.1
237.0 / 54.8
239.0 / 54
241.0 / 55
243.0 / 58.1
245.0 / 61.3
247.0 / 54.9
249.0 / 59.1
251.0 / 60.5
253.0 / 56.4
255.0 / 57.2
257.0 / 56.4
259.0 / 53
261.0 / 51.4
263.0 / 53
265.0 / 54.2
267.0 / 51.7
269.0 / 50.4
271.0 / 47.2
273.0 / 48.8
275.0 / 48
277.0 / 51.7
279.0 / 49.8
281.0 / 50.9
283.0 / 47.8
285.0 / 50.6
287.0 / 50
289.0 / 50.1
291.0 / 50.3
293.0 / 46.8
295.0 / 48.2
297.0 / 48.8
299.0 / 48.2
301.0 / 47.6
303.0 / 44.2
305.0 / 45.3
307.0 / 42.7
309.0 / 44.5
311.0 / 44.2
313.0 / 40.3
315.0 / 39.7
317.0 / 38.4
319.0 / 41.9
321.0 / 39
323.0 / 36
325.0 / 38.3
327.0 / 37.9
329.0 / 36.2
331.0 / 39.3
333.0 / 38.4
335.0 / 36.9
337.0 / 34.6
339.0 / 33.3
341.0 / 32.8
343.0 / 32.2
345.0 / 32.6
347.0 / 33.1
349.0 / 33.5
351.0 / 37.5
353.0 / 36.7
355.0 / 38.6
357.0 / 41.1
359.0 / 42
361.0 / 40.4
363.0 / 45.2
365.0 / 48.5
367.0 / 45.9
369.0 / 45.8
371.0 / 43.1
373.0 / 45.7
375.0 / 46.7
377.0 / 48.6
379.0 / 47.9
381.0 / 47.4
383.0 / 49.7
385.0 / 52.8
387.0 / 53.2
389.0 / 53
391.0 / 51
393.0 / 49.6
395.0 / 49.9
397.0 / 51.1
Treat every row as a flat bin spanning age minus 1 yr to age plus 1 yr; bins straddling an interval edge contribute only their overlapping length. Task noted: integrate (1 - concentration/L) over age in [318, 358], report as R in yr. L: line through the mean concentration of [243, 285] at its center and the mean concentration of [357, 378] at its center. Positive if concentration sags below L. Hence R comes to 9.2 yr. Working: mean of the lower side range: 53.2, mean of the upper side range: 45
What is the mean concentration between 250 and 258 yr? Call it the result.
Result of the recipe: 57.6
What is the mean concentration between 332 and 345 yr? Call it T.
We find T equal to 34.5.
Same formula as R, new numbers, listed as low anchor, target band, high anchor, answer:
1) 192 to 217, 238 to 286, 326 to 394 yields 1.4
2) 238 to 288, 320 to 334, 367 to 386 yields 3.4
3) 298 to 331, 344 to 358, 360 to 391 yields 2.8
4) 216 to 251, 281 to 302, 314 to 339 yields -2.0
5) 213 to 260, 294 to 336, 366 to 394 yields 8.3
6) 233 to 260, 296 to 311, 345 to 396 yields 1.6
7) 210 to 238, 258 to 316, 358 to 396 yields 4.7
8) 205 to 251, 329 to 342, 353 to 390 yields 3.4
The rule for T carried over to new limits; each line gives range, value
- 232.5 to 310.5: 51.6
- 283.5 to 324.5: 44.8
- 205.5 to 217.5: 59.2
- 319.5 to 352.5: 35.8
